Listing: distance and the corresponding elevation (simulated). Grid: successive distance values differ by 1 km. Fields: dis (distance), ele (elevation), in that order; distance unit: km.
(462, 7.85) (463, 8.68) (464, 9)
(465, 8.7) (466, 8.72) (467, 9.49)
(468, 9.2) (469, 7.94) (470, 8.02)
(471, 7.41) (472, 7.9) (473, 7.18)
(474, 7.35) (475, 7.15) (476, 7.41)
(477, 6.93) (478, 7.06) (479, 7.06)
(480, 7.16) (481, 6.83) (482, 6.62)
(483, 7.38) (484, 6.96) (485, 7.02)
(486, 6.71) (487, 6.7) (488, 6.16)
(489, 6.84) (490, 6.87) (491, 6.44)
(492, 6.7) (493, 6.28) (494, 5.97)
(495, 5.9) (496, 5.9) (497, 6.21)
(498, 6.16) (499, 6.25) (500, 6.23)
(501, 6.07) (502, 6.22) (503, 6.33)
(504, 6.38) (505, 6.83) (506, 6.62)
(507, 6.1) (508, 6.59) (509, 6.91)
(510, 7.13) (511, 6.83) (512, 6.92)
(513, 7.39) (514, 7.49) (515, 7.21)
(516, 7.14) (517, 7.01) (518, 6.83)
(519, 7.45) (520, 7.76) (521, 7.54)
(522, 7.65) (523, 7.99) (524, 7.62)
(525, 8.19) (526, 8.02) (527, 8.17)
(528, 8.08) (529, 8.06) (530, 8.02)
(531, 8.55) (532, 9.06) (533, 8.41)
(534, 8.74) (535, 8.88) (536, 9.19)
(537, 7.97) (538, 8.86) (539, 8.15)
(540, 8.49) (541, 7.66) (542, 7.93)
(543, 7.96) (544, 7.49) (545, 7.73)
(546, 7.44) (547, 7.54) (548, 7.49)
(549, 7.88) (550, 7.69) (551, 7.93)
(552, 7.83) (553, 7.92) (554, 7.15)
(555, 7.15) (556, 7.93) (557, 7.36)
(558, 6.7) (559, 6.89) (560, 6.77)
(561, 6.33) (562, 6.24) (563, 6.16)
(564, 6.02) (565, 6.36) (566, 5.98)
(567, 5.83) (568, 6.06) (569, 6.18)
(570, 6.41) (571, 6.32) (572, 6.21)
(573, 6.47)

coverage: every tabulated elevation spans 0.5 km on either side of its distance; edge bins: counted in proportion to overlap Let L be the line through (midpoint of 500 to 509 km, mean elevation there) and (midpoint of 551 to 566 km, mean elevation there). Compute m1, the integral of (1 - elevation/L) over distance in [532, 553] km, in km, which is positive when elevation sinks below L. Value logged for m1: -4.09 km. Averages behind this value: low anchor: 6.41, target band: 8.08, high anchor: 6.92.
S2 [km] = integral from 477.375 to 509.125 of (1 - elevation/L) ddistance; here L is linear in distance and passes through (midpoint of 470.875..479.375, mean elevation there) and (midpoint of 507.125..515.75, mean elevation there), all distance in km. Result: 2.7 km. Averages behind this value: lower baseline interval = 7.27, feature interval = 6.54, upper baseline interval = 7.02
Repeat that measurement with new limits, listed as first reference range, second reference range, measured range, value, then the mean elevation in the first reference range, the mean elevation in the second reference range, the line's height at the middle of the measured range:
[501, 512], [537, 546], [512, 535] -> -1.8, 6.58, 8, 7.27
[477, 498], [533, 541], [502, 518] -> 1.4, 6.63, 8.54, 7.5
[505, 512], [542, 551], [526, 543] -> -2.3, 6.72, 7.68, 7.38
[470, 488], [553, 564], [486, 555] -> -3.5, 7.11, 6.88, 6.99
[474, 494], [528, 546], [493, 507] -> 2.0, 6.85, 8.27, 7.28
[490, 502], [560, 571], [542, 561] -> -3.9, 6.22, 6.19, 6.2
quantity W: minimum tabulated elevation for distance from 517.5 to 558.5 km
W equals 6.7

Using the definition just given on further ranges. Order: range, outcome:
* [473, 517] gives 5.9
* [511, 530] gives 6.83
